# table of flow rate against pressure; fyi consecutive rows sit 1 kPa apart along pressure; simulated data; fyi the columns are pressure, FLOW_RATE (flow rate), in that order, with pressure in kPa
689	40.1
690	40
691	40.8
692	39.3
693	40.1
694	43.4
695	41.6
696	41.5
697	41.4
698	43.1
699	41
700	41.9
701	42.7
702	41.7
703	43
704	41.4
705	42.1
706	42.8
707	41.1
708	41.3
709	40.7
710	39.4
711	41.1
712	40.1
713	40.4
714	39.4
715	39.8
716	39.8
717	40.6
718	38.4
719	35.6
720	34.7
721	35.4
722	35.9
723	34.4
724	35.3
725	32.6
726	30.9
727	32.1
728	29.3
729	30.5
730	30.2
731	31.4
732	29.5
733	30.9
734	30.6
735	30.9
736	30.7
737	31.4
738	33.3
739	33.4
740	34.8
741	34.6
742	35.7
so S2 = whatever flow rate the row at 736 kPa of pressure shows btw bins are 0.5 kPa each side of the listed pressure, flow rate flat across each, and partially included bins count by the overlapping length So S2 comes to 30.7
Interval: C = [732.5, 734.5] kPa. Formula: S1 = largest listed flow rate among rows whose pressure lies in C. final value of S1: 30.9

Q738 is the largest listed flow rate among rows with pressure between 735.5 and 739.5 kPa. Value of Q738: 33.4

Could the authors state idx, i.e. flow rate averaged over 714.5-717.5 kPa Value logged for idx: 40.1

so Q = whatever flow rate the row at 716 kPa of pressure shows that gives 39.8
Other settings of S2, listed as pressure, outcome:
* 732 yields 29.5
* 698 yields 43.1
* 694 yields 43.4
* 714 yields 39.4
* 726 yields 30.9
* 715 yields 39.8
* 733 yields 30.9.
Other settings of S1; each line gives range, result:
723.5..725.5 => 35.3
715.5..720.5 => 40.6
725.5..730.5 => 32.1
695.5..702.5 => 43.1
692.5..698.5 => 43.4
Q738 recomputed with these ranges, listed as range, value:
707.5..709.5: 41.3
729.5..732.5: 31.4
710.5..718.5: 41.1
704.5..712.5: 42.8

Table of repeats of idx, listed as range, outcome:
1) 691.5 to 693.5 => 39.7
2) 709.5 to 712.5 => 40.2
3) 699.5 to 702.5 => 42.1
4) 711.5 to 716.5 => 39.9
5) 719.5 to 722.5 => 35.3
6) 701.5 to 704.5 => 42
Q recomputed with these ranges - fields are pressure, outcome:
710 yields 39.4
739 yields 33.4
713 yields 40.4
